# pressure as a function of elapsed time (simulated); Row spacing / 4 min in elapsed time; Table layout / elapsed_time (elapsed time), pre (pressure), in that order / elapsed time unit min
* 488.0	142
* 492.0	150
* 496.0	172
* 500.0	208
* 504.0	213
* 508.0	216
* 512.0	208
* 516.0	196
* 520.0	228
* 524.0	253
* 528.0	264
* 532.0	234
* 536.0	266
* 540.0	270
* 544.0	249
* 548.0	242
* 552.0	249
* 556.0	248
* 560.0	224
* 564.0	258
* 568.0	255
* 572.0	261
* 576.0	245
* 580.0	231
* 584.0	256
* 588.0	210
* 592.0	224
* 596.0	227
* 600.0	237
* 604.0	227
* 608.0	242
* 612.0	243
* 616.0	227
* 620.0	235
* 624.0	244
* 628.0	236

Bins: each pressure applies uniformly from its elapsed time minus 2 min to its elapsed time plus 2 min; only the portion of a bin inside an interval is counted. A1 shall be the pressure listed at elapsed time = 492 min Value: 150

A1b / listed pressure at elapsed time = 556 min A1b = 248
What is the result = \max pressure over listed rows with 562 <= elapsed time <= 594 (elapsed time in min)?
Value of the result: 261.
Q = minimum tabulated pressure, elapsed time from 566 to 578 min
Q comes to 245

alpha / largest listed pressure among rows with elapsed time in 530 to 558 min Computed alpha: 270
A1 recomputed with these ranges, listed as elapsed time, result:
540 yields 270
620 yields 235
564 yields 258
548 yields 242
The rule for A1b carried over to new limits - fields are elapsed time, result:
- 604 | 227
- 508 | 216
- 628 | 236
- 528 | 264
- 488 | 142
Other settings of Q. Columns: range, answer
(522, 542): 234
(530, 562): 224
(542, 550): 242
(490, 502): 150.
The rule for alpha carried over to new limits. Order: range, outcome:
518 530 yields 264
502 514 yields 216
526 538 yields 266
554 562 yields 248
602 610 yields 242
